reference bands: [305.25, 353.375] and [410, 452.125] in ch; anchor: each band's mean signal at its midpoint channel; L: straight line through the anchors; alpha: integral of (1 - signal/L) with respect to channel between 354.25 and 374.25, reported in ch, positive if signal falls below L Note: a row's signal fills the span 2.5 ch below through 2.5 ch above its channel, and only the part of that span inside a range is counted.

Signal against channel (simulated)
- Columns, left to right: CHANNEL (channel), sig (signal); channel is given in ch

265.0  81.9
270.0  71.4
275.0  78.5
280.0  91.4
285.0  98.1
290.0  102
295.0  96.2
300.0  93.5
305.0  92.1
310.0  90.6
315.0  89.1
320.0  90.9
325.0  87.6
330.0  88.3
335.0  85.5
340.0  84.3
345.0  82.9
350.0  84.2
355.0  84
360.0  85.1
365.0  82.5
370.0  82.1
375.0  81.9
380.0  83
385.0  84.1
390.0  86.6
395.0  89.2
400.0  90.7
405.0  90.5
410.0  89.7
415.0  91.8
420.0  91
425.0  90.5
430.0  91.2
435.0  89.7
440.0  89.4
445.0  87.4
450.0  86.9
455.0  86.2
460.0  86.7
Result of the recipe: 1.1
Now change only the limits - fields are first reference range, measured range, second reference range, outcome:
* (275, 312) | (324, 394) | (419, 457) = 5.5 ch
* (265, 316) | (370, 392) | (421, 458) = 1.4 ch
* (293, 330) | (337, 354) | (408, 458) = 1.3 ch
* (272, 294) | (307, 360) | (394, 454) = 2.7 ch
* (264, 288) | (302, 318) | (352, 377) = -1.2 ch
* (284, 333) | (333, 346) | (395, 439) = 1.1 ch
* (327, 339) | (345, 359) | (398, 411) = 0.6 ch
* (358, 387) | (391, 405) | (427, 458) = -0.8 ch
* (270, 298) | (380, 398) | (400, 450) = 0.8 ch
